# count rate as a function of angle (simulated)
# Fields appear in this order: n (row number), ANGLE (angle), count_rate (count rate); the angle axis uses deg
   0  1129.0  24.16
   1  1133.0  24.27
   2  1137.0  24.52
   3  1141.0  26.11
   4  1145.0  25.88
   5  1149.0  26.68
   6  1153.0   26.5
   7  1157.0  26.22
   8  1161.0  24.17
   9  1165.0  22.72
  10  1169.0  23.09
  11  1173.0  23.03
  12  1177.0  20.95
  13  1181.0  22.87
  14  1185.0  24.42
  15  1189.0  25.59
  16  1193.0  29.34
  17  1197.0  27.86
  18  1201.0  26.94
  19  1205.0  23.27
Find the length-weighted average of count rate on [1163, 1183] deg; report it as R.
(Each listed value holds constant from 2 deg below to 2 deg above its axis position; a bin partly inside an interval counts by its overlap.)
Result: 22.5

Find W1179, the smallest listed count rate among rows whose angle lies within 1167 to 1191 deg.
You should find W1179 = 20.95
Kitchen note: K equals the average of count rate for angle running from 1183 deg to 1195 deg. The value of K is 26.5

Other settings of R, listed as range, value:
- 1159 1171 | 23.3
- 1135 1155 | 25.9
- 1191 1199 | 28.6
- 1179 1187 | 23.6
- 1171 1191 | 23.4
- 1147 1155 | 26.6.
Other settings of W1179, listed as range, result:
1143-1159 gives 25.88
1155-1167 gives 22.72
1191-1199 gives 27.86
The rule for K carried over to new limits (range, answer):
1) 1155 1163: 25.2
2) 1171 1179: 22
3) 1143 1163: 25.9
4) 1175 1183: 21.9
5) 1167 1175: 23.1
